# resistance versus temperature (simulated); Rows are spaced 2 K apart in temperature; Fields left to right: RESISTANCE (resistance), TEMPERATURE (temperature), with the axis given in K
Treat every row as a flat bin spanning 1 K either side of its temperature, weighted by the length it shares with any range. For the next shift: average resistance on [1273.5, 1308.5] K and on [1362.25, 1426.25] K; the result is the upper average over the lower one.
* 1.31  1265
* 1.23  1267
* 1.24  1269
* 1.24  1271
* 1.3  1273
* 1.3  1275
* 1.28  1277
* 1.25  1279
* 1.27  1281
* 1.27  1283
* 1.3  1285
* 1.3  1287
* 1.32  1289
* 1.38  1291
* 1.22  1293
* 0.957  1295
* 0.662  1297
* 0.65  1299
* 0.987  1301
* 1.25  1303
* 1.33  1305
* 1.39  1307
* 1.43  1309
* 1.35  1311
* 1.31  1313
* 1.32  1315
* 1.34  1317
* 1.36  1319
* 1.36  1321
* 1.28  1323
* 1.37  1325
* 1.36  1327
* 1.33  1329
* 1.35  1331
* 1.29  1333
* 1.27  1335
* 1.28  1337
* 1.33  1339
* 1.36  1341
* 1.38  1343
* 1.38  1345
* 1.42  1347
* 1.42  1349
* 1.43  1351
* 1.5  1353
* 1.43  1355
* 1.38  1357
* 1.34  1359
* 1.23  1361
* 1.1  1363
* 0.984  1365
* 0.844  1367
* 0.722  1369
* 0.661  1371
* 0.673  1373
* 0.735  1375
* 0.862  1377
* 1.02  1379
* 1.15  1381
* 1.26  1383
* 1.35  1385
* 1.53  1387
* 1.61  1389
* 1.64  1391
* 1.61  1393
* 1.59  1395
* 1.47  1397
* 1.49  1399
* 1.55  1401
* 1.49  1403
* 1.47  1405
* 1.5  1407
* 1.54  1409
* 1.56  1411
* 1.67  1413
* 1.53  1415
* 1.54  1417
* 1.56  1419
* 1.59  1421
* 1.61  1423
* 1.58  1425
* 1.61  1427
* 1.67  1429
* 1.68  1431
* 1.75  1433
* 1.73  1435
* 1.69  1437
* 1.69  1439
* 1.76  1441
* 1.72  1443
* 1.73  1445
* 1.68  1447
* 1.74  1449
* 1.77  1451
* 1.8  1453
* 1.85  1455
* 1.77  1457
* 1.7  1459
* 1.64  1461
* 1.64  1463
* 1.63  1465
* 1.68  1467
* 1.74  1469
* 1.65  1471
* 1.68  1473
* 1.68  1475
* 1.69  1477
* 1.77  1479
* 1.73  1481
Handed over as 1.12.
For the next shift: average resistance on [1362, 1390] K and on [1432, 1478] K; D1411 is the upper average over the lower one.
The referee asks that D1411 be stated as 1.65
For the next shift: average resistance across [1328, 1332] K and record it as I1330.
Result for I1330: 1.34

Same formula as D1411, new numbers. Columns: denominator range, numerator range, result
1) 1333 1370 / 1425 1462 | 1.36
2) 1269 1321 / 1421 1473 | 1.38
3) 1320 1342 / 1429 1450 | 1.29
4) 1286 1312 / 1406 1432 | 1.36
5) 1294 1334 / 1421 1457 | 1.38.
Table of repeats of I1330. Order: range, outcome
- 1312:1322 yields 1.34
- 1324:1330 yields 1.35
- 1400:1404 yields 1.52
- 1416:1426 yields 1.58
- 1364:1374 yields 0.777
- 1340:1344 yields 1.37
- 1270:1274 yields 1.27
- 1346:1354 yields 1.44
